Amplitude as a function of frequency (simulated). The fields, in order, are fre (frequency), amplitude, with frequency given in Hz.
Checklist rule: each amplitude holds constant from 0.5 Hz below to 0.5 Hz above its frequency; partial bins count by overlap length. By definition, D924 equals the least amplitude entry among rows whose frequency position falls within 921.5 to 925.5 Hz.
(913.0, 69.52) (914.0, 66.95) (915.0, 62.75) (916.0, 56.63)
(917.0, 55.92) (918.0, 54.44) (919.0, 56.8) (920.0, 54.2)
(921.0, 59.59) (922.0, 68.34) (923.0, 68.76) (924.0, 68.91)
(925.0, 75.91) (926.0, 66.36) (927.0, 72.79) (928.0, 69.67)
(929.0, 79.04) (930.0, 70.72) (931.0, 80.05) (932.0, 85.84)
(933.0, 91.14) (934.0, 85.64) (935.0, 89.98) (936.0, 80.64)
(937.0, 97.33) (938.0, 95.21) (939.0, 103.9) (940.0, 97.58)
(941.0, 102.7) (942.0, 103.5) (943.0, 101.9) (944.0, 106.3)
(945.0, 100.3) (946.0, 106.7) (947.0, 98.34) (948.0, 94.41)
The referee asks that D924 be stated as 68.34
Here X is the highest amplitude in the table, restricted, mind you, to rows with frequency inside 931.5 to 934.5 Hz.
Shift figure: 91.14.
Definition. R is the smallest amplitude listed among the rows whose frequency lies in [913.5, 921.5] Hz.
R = 54.2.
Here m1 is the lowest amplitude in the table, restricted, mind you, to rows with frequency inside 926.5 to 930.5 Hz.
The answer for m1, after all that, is 69.67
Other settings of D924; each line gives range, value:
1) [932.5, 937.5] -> 80.64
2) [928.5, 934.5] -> 70.72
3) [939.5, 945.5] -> 97.58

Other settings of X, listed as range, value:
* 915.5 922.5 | 68.34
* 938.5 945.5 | 106.3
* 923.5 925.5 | 75.91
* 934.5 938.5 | 97.33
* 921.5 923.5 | 68.76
